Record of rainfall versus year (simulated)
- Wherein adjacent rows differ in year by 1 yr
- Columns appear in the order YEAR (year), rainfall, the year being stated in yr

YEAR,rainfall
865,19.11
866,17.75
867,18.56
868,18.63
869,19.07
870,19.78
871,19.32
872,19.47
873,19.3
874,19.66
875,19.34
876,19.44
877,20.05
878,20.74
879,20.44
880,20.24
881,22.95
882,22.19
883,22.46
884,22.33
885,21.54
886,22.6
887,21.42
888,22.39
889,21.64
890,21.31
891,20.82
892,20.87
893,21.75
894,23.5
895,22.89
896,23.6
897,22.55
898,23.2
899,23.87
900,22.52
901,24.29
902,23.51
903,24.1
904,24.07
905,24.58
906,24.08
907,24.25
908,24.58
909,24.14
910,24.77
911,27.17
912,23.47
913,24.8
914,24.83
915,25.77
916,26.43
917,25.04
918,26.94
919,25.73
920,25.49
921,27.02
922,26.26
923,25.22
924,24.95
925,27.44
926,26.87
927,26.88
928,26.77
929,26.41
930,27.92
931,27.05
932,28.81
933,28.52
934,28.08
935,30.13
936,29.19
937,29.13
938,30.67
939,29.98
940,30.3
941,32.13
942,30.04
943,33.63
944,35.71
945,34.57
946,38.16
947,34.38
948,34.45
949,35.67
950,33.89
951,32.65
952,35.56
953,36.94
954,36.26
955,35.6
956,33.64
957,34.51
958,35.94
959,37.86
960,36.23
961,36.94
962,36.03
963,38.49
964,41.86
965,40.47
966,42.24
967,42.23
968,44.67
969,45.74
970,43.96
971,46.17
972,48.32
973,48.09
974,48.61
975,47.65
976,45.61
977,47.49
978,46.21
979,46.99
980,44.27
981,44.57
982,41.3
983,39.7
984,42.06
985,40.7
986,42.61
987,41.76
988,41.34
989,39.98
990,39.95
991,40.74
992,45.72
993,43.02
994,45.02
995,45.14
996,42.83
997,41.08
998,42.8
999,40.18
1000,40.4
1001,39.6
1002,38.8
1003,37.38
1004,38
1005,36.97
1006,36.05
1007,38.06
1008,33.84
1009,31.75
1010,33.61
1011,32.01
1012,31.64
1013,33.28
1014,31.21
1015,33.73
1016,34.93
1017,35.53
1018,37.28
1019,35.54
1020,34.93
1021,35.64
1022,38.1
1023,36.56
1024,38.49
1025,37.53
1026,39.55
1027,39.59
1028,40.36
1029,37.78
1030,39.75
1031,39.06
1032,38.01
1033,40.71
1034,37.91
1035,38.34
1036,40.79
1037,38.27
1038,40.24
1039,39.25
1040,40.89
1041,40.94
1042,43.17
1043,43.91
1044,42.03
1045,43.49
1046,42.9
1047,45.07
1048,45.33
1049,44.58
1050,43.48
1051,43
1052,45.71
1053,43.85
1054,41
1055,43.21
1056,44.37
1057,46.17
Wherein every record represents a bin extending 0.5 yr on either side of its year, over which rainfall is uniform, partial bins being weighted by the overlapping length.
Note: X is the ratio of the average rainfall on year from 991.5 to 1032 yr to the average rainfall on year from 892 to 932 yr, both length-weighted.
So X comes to 1.51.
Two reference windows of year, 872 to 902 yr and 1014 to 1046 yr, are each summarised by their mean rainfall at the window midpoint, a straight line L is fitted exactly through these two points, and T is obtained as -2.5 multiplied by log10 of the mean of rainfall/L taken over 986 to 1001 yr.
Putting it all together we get -0.22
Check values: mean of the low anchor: 21.7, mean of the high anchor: 38.7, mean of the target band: 42.1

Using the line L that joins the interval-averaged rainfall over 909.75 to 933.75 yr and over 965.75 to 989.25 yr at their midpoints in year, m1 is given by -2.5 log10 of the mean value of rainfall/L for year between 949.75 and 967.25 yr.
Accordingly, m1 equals 0.034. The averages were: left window 26.3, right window 44.3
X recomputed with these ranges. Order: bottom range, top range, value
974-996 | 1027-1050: 0.94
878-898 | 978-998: 1.94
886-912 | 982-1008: 1.75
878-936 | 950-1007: 1.68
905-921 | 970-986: 1.79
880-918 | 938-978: 1.65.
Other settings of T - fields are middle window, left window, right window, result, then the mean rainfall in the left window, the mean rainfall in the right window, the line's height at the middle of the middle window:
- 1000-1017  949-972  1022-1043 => 0.12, 38.7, 39.4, 39.2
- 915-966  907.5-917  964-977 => 0.11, 25.1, 45.3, 34.9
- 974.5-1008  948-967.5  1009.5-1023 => -0.18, 36.9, 34.5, 35.5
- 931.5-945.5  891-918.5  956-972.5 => 0.09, 24.1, 40.5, 33.4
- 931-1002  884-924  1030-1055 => -0.21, 23.9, 41.7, 32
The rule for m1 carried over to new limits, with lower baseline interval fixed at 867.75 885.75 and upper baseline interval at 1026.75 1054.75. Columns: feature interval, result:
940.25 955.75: -0.17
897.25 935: 0.00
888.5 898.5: 0.02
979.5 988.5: -0.23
